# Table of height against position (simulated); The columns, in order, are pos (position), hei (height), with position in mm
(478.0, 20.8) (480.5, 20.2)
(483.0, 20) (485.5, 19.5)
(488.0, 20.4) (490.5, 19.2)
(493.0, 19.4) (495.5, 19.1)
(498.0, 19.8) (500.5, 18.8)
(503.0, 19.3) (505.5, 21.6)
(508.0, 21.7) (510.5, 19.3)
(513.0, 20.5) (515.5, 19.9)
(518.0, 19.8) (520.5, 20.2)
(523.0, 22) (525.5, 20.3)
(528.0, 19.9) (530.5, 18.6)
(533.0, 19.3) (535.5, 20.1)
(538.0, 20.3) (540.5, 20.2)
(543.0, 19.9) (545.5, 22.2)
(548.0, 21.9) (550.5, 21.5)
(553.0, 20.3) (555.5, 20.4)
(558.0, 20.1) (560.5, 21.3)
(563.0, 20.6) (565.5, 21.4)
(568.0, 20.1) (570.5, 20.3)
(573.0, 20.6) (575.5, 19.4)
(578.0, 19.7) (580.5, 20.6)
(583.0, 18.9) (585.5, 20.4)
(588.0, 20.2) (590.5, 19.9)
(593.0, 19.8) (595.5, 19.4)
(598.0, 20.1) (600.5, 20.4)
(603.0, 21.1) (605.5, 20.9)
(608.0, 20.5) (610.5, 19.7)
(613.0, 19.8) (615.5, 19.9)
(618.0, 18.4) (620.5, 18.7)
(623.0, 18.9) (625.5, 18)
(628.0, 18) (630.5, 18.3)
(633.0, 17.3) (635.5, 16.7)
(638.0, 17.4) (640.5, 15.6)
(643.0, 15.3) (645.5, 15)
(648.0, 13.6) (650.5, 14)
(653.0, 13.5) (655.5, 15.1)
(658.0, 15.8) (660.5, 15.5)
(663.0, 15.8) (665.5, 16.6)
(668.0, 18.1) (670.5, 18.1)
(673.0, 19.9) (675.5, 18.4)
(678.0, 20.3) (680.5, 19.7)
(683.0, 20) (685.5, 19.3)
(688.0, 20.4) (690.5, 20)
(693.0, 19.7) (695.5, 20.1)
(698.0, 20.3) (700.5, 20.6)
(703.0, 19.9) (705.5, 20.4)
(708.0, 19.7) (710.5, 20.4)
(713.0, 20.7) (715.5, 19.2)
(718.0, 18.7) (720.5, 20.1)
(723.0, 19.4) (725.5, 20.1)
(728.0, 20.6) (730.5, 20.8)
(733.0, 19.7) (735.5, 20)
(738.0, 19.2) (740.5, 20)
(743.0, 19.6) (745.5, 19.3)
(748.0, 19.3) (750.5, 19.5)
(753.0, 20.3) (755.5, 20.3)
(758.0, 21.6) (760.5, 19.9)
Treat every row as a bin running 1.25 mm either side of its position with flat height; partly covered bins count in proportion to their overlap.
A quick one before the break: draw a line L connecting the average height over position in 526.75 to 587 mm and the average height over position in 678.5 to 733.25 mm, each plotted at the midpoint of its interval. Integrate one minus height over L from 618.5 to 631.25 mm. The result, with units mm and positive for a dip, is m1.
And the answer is 1.1 mm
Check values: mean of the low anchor 20.3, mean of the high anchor 20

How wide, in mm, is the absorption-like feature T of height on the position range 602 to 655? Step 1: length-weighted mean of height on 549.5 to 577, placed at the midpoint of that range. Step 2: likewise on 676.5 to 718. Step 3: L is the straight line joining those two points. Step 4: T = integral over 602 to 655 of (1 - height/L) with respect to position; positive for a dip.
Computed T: 7.0 mm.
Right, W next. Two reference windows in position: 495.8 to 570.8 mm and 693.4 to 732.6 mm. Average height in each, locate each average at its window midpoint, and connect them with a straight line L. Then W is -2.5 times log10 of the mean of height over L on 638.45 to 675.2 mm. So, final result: 0.25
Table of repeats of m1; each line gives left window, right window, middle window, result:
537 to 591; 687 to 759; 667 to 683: 0.77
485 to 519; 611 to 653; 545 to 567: -2.69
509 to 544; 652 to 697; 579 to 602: -0.90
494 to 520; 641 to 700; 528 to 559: -1.49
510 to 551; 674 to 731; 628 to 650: 4.28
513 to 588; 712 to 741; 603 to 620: 0.23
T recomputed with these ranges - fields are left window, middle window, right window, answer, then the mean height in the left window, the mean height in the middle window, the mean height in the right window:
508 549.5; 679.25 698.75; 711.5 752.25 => 0.0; 20.3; 19.9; 19.8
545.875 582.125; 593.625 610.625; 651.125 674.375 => -1.2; 20.6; 20.3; 16.4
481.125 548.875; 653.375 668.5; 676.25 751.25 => 3.1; 20.1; 15.9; 19.9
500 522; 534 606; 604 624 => -1.9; 20.2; 20.4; 19.6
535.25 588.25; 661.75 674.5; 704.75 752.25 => 1.5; 20.5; 17.7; 19.8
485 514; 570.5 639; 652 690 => -2.8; 19.9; 19.4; 17.8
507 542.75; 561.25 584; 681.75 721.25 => -0.1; 20.1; 20.2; 20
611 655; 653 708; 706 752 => -0.8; 17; 18.7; 19.8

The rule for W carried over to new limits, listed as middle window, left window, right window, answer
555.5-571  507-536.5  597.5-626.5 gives -0.04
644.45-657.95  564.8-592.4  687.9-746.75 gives 0.36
